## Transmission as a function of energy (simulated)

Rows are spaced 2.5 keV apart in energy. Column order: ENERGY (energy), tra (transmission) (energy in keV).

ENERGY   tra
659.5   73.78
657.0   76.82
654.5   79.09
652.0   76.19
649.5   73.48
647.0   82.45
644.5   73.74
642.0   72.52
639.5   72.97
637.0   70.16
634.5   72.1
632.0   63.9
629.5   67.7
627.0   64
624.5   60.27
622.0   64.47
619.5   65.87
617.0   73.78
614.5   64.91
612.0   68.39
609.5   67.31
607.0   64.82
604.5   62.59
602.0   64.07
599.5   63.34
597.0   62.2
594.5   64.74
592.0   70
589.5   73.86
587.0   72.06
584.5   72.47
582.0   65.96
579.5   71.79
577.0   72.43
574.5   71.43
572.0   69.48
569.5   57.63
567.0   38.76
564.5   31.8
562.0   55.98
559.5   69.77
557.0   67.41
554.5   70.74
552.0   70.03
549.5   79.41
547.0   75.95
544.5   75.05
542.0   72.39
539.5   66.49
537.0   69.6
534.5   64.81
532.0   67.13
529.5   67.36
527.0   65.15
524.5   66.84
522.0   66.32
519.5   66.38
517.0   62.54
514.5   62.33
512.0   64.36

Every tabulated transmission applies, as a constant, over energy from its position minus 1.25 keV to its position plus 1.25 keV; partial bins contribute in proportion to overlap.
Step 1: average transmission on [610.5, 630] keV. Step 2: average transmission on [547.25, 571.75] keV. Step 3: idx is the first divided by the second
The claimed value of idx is 1.1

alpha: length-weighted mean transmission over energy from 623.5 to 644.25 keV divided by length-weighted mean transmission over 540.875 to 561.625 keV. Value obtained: 1.0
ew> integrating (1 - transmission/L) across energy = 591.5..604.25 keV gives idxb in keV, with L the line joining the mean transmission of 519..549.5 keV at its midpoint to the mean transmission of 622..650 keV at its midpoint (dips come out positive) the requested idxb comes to 1.0 keV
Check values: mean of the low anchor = 69.1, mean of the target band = 64.4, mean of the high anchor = 70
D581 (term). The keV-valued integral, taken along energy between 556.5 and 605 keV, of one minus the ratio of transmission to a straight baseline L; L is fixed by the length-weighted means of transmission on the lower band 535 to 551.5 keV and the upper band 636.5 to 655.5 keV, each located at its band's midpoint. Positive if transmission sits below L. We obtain 6.4 keV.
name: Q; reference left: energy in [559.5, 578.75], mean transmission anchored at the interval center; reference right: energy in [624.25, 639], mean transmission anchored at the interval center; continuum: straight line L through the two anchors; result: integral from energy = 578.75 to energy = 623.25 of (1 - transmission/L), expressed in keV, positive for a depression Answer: -3.4 keV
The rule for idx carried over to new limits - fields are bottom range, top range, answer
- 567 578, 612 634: 1.03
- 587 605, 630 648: 1.09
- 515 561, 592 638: 0.96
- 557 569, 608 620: 1.32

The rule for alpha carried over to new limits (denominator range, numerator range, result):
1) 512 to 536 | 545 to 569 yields 0.95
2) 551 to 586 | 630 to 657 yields 1.16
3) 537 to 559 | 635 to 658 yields 1.04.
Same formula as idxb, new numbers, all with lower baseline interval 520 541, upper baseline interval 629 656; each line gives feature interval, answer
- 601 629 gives 2.39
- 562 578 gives 2.90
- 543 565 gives 0.20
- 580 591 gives -0.18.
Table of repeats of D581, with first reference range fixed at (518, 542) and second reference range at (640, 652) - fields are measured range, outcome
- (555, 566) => 2.0 keV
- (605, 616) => 1.0 keV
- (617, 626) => 1.1 keV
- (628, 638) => 0.8 keV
